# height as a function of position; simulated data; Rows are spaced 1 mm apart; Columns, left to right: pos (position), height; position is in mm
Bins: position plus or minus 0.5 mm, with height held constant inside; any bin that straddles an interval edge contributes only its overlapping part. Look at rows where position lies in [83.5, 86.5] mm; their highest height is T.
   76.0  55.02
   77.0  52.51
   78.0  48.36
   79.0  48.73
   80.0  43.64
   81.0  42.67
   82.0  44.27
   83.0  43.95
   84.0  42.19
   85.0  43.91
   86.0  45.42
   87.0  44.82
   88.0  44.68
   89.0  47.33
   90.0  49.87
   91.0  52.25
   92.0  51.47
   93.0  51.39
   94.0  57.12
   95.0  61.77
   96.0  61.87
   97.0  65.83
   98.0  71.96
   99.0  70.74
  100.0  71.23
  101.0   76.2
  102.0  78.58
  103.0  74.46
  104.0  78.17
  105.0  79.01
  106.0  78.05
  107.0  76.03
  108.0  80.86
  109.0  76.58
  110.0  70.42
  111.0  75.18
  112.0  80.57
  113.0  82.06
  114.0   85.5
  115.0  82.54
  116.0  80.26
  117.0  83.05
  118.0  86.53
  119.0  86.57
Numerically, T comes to 45.42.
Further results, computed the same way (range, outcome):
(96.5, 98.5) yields 71.96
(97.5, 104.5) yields 78.58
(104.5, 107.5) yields 79.01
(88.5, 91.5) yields 52.25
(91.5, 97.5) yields 65.83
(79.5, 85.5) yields 44.27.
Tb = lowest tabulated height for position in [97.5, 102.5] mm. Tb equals 70.74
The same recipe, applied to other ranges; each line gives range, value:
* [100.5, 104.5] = 74.46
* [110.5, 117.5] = 75.18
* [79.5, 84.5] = 42.19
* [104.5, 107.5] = 76.03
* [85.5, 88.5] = 44.68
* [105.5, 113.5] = 70.42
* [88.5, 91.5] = 47.33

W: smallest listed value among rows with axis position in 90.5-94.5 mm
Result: 51.39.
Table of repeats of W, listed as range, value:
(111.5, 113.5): 80.57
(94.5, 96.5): 61.77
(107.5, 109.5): 76.58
